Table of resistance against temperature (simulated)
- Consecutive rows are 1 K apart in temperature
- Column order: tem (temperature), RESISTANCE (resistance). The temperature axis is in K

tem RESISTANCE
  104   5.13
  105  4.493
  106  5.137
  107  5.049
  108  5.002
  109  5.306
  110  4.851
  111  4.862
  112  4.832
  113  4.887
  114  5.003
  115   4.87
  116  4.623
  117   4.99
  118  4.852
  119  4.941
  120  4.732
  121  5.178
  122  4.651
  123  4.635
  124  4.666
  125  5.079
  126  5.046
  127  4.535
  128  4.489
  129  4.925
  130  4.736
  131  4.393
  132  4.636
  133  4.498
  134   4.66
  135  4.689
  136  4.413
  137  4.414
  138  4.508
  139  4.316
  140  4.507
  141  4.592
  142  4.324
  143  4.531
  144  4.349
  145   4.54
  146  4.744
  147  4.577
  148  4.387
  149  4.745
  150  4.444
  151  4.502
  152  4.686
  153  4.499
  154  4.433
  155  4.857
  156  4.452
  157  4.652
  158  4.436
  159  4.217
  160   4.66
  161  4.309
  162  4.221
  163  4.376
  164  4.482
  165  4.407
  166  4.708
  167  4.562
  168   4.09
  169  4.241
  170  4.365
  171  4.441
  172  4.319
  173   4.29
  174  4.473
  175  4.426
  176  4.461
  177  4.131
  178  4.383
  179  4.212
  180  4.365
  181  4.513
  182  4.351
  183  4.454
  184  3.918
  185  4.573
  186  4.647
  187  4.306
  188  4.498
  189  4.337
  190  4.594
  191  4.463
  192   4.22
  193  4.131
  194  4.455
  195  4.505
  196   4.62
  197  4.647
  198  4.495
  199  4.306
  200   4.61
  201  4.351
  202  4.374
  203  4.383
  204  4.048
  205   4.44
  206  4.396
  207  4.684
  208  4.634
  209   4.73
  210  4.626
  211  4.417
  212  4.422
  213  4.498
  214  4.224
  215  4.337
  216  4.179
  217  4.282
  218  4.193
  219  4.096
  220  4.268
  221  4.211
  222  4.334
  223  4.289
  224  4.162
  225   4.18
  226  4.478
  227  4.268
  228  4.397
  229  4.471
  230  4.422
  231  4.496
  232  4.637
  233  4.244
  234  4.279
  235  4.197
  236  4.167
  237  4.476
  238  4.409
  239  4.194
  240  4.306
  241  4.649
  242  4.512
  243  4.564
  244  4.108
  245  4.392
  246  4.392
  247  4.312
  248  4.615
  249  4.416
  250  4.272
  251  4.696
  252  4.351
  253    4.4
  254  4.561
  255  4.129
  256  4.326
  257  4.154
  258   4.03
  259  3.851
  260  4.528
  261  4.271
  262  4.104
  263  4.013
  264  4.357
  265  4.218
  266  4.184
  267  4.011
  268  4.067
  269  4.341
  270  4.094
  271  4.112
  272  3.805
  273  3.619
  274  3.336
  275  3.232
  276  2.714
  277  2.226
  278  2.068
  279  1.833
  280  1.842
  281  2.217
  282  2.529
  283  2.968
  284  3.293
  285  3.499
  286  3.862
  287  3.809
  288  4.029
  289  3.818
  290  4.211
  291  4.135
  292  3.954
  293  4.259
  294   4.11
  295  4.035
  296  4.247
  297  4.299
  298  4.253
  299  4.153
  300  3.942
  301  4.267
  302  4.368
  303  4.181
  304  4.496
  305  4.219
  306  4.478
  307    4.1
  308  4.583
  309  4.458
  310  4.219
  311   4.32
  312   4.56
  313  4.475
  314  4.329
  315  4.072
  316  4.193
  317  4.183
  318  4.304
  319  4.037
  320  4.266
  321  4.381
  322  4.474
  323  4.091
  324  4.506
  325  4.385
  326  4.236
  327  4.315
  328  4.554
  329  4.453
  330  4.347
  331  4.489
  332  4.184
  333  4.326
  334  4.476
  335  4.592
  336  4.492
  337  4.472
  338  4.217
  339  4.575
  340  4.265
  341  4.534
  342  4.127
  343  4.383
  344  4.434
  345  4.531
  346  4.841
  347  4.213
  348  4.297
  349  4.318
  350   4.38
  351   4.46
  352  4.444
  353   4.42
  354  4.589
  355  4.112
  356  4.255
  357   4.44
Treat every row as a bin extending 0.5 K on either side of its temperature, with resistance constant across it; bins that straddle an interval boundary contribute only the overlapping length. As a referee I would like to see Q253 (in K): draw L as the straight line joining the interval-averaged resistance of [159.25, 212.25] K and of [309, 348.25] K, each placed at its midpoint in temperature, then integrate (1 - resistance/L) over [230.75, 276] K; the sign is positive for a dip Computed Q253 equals 1.8 K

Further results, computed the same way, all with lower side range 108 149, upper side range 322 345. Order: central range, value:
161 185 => 1.4 K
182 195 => 0.6 K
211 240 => 1.5 K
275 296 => 5.5 K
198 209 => 0.3 K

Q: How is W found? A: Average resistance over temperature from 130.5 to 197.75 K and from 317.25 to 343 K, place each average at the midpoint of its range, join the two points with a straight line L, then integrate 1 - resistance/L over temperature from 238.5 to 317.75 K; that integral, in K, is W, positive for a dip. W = 7.2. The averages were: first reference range 4.45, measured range 3.99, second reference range 4.36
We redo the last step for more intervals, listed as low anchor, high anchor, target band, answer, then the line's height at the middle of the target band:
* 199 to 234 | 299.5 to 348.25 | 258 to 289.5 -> 6.09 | 4.36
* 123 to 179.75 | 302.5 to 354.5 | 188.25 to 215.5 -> 0.13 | 4.46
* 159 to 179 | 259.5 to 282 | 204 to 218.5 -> -1.49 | 4.01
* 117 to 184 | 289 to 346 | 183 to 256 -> 0.82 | 4.44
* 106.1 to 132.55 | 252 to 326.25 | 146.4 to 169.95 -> 0.83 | 4.64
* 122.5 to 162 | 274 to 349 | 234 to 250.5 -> -0.47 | 4.25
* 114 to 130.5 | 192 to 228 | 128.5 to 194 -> 2.34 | 4.62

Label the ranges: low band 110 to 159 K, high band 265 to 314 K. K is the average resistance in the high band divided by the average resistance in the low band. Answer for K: 0.8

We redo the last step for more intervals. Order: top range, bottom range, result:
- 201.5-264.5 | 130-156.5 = 0.96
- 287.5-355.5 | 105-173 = 0.93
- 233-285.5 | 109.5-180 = 0.85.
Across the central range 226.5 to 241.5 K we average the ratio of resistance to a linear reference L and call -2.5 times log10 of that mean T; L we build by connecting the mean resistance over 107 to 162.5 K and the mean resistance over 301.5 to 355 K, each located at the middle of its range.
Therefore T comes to 0.03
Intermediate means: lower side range 4.66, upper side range 4.37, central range 4.37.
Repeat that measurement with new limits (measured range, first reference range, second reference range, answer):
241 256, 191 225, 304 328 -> -0.014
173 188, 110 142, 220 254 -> 0.042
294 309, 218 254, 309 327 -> 0.013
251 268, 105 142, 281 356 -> 0.039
